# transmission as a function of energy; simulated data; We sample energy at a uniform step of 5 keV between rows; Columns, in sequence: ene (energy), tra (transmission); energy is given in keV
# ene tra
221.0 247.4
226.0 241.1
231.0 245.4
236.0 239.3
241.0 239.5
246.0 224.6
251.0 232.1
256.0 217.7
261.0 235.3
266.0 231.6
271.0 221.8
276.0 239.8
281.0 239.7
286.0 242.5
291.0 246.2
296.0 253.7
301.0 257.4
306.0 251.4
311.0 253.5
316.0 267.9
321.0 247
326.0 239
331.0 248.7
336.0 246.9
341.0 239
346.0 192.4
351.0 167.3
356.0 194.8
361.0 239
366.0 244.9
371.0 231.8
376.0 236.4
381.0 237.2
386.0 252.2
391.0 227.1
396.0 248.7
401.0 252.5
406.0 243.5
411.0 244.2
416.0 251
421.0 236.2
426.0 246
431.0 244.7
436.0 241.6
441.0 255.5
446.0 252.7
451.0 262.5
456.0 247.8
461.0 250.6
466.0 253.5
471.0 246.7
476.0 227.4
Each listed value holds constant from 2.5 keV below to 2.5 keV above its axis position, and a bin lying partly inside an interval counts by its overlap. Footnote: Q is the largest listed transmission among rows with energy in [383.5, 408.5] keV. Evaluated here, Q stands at 252.5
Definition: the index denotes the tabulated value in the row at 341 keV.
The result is 239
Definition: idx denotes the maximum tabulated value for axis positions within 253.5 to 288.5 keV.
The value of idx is 242.5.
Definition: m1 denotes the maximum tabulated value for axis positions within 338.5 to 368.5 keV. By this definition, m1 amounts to 244.9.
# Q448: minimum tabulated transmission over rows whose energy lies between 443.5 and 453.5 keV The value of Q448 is 252.7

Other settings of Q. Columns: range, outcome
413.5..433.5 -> 251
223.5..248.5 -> 245.4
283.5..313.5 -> 257.4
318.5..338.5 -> 248.7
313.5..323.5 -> 267.9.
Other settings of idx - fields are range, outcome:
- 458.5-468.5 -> 253.5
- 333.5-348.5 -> 246.9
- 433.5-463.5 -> 262.5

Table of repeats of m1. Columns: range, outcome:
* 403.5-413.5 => 244.2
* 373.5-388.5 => 252.2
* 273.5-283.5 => 239.8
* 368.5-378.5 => 236.4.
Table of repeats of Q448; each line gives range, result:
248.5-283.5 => 217.7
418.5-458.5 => 236.2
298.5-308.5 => 251.4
